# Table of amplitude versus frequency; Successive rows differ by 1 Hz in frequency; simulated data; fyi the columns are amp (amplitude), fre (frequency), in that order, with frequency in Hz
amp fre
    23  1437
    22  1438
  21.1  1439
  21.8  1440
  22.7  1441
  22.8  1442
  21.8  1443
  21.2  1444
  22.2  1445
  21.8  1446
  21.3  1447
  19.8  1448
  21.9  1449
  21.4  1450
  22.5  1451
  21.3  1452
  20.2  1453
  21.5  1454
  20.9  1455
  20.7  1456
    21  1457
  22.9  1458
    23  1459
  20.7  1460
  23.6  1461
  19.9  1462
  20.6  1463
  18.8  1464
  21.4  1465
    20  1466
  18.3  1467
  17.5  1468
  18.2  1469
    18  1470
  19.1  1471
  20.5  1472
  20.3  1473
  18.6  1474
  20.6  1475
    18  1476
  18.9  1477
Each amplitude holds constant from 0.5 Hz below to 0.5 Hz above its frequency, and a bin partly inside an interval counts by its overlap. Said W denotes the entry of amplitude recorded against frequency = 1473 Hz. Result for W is 20.3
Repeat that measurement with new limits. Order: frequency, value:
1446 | 21.8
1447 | 21.3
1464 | 18.8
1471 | 19.1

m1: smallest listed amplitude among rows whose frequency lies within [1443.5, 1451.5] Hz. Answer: 19.8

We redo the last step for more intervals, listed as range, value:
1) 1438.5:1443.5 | 21.1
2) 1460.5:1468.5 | 17.5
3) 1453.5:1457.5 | 20.7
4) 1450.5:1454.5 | 20.2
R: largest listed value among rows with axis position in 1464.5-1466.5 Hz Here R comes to 21.4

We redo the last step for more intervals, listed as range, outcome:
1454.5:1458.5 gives 22.9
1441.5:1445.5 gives 22.8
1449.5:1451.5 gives 22.5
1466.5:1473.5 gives 20.5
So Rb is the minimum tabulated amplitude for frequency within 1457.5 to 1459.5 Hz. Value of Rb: 22.9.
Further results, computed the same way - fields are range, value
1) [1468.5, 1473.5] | 18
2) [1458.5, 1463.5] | 19.9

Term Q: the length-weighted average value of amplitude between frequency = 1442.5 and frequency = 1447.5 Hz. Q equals 21.7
